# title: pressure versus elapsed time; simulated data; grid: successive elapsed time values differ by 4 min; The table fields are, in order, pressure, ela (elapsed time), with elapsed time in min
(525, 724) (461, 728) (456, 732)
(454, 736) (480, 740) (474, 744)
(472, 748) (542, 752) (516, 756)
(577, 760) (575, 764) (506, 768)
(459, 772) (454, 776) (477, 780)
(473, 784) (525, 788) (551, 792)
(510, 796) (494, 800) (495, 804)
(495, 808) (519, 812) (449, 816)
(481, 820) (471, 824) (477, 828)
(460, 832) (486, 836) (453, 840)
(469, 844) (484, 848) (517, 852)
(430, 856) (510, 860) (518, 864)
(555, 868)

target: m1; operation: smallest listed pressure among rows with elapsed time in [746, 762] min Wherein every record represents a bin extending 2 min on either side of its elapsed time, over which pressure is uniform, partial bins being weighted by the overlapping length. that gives 472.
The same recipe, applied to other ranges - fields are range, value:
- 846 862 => 430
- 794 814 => 494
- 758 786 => 454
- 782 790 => 473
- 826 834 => 460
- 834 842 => 453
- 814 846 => 449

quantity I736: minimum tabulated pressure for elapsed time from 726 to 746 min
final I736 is 454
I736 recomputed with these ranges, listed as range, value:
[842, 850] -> 469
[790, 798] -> 510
